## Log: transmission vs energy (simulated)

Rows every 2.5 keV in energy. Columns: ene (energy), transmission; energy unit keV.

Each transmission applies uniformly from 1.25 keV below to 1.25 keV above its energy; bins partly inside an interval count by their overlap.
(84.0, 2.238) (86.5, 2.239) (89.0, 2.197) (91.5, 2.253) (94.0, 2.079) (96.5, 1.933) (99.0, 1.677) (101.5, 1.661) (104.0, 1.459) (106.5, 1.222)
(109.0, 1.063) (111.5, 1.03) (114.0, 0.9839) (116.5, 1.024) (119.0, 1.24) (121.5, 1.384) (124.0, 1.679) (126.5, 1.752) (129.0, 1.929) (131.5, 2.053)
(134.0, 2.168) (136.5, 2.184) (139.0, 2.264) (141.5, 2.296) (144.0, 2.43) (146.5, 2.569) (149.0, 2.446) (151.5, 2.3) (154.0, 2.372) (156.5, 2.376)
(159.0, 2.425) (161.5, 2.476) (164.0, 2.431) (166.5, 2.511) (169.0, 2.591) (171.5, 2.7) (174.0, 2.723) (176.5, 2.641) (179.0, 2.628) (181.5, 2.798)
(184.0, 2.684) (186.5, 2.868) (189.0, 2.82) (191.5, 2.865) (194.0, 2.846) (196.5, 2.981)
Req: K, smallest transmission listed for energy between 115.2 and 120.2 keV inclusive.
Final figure 1.024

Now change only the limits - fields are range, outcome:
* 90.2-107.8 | 1.222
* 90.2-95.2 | 2.079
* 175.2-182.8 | 2.628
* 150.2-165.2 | 2.3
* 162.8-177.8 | 2.431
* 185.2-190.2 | 2.82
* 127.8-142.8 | 1.929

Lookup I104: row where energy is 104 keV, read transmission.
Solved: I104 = 1.459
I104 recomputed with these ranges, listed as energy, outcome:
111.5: 1.03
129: 1.929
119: 1.24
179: 2.628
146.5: 2.569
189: 2.82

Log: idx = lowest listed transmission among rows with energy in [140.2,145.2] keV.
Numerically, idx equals 2.296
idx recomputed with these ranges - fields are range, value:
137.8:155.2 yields 2.264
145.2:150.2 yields 2.446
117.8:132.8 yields 1.24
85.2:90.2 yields 2.197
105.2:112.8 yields 1.03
